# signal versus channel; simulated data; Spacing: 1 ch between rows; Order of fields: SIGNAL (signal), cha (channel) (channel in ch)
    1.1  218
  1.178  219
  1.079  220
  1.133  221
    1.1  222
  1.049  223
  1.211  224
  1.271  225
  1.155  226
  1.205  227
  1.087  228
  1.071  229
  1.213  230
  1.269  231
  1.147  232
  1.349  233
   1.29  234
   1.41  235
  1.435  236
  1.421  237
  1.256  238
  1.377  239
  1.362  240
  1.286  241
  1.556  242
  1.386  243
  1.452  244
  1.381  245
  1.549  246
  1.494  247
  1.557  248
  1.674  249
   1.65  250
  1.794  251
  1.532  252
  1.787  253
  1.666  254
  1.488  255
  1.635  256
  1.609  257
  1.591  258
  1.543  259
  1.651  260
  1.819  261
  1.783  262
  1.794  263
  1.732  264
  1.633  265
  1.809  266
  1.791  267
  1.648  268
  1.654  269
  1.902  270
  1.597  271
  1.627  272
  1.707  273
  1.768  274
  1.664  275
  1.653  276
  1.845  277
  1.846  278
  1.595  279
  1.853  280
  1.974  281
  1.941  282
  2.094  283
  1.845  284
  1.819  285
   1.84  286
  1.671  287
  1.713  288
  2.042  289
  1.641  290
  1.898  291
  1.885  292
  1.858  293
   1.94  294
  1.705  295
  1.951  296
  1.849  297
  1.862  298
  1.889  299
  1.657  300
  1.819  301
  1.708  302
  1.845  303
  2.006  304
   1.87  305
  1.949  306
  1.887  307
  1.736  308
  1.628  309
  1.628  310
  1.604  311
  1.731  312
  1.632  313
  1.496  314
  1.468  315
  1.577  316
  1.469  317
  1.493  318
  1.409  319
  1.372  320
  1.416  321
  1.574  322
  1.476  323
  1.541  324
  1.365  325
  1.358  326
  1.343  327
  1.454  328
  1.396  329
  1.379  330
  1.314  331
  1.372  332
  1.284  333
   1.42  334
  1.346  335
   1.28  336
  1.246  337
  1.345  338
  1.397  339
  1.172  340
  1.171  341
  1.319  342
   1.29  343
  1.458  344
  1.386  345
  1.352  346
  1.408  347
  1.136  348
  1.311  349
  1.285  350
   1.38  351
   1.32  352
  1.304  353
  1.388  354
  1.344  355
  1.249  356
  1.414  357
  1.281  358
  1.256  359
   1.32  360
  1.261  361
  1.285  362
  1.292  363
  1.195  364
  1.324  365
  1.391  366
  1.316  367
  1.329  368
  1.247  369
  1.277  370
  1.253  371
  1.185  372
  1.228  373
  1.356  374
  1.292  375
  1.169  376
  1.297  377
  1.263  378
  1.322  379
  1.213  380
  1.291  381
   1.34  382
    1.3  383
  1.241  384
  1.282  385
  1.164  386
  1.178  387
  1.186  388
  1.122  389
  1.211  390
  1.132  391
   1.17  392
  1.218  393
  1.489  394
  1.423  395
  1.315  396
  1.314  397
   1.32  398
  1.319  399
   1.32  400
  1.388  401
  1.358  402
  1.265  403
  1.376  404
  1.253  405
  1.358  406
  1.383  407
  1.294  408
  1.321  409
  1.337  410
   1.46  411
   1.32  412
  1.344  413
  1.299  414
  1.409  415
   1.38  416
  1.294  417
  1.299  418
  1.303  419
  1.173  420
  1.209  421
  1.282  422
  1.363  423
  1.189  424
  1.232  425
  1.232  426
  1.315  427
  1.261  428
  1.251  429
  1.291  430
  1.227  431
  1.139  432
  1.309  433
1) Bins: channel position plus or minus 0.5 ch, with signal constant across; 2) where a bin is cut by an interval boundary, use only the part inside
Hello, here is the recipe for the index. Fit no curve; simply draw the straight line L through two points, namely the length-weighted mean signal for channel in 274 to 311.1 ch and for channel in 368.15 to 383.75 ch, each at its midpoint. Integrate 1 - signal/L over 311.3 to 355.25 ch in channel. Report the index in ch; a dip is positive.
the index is 4.6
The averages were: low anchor 1.82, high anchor 1.27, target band 1.39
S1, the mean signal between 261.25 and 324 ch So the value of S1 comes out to 1.74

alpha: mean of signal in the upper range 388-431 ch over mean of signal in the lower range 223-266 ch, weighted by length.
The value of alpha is 0.89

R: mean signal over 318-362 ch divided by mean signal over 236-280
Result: 0.83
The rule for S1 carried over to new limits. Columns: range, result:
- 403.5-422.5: 1.32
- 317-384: 1.33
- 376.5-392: 1.23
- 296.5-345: 1.53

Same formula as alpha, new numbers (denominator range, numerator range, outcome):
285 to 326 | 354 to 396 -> 0.75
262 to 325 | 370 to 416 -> 0.75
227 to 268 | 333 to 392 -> 0.85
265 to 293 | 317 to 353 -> 0.76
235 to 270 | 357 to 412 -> 0.81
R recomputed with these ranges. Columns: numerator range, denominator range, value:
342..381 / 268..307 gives 0.72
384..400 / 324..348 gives 0.94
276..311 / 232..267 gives 1.18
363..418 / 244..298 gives 0.75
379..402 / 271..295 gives 0.70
